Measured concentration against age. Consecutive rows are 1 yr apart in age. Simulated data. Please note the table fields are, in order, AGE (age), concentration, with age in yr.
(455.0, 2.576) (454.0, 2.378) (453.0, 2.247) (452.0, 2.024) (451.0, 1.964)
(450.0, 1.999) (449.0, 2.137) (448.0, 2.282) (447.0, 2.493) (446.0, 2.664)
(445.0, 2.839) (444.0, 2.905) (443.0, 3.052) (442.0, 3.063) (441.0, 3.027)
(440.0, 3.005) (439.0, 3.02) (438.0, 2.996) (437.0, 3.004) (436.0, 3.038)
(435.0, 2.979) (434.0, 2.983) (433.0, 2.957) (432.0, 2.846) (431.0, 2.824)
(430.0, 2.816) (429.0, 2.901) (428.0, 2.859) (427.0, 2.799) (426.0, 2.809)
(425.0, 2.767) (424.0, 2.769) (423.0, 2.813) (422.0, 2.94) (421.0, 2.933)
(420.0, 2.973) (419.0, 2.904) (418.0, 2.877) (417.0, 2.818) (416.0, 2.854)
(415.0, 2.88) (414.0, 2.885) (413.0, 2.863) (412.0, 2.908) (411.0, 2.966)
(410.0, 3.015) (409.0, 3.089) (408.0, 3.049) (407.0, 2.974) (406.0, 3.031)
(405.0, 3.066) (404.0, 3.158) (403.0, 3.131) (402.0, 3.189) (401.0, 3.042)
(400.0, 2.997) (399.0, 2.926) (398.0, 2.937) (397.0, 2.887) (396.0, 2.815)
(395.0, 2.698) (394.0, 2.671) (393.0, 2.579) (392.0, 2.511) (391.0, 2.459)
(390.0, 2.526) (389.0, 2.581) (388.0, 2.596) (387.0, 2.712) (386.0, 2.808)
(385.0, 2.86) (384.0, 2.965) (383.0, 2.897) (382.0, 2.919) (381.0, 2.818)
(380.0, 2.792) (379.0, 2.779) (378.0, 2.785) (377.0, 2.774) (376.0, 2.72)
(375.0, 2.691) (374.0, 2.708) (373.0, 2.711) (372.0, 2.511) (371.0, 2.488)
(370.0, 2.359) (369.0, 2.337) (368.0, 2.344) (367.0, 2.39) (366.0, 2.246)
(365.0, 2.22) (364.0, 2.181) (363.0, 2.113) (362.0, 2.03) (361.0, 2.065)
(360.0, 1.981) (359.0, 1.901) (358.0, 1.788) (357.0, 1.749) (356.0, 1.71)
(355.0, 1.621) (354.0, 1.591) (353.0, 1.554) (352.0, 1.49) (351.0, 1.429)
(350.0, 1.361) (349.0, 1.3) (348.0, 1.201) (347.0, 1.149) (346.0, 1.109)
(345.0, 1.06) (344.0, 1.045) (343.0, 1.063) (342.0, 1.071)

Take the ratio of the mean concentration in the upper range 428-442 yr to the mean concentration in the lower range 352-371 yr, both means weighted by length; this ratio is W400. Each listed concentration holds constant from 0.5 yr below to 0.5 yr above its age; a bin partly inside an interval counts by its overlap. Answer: 1.47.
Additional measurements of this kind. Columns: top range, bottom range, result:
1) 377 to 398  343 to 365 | 1.72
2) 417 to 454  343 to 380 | 1.39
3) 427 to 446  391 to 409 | 1.01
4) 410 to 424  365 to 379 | 1.14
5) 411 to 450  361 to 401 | 1.08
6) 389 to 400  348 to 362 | 1.64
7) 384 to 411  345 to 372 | 1.56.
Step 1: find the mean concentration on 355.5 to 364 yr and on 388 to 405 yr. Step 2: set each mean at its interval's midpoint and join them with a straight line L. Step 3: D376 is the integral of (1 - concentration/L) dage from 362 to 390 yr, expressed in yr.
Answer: -3.2 yr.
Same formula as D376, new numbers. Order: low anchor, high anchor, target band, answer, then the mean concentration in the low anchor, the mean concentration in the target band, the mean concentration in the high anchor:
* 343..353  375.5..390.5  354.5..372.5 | -1.8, 1.25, 2.11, 2.77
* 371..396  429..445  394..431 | -1.0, 2.71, 2.92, 2.96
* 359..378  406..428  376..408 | -2.5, 2.38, 2.84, 2.9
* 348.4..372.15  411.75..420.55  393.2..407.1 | -1.8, 1.94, 2.96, 2.88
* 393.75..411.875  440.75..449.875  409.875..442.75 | -1.2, 2.98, 2.91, 2.68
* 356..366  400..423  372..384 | -2.3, 2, 2.78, 2.98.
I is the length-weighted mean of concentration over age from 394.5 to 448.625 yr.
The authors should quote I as 2.91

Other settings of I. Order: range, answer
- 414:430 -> 2.86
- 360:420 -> 2.73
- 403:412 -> 3.04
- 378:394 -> 2.72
